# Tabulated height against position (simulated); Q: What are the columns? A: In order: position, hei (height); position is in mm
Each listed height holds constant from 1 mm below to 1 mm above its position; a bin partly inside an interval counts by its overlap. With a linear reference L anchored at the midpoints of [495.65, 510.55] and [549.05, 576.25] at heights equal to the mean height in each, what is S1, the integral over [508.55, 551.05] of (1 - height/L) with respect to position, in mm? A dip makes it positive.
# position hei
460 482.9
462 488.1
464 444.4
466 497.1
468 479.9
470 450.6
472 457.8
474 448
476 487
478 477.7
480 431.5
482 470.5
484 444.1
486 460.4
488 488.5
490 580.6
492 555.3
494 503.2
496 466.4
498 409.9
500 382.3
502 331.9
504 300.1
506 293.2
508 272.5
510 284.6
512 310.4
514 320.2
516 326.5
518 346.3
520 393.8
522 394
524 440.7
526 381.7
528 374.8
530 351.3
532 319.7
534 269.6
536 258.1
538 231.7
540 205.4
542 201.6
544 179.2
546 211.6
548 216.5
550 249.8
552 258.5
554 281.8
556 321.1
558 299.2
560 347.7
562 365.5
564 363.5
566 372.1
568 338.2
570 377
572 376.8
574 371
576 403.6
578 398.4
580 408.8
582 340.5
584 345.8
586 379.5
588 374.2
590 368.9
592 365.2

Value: 4.98 mm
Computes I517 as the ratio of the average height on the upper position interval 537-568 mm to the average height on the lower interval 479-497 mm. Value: 0.56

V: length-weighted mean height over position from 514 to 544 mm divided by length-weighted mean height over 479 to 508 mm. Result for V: 0.7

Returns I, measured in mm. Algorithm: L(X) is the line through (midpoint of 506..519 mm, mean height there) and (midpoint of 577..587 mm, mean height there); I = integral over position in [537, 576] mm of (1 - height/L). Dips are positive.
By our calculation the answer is 6.3 mm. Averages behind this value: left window 309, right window 375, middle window 296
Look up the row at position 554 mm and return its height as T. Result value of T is 281.8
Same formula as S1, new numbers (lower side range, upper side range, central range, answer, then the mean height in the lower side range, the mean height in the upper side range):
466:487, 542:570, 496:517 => 3.6 mm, 462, 292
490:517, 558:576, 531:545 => 4.9 mm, 374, 363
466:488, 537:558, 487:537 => -3.2 mm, 464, 239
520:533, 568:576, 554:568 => 1.3 mm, 378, 374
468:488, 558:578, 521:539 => 3.2 mm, 461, 366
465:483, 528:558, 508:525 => -0.6 mm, 467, 260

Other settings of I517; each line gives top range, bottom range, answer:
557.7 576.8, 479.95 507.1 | 0.83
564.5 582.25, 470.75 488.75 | 0.82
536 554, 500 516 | 0.73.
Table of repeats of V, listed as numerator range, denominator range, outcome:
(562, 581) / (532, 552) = 1.64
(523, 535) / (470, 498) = 0.74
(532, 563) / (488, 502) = 0.55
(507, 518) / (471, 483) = 0.66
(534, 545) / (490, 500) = 0.46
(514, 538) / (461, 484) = 0.74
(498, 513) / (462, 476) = 0.68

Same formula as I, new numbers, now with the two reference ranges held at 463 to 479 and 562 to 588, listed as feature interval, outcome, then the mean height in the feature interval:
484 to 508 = 1.0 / 428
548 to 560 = 3.4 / 282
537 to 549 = 5.8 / 208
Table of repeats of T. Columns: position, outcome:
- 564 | 363.5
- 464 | 444.4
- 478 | 477.7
